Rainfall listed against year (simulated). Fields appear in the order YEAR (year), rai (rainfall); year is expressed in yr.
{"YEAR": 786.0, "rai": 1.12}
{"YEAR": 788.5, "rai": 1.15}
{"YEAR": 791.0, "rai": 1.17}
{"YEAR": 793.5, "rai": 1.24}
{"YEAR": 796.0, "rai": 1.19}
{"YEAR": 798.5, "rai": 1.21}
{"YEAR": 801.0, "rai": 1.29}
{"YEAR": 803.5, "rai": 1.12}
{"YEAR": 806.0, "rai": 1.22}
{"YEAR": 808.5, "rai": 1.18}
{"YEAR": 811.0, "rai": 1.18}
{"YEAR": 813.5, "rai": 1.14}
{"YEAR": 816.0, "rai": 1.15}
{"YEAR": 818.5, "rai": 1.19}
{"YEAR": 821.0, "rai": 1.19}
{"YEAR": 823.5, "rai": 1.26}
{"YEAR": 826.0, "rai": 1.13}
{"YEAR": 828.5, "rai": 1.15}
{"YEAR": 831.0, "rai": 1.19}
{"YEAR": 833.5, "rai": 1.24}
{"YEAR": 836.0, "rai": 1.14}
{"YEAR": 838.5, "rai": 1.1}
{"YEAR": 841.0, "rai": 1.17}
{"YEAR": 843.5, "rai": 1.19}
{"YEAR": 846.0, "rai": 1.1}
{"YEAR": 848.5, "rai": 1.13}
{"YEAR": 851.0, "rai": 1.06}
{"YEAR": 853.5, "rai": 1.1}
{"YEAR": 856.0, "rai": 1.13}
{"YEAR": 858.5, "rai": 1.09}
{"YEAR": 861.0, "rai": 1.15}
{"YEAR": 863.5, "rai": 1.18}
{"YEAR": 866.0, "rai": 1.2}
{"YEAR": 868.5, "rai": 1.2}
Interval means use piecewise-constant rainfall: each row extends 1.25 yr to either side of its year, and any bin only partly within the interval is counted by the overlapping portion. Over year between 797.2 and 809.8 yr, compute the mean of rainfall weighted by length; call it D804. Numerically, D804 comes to 1.2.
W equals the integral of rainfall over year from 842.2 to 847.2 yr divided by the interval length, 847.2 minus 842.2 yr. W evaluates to 1.15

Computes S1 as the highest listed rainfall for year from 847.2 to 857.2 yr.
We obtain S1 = 1.13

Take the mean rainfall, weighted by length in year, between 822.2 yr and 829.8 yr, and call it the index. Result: 1.18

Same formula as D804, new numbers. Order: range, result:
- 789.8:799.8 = 1.2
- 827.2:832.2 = 1.17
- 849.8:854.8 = 1.08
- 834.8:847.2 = 1.14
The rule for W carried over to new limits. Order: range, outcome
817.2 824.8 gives 1.21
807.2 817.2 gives 1.16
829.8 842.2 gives 1.17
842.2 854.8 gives 1.12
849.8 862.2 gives 1.11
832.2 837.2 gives 1.19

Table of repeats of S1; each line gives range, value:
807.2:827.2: 1.26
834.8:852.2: 1.19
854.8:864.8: 1.18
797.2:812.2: 1.29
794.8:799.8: 1.21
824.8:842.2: 1.24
